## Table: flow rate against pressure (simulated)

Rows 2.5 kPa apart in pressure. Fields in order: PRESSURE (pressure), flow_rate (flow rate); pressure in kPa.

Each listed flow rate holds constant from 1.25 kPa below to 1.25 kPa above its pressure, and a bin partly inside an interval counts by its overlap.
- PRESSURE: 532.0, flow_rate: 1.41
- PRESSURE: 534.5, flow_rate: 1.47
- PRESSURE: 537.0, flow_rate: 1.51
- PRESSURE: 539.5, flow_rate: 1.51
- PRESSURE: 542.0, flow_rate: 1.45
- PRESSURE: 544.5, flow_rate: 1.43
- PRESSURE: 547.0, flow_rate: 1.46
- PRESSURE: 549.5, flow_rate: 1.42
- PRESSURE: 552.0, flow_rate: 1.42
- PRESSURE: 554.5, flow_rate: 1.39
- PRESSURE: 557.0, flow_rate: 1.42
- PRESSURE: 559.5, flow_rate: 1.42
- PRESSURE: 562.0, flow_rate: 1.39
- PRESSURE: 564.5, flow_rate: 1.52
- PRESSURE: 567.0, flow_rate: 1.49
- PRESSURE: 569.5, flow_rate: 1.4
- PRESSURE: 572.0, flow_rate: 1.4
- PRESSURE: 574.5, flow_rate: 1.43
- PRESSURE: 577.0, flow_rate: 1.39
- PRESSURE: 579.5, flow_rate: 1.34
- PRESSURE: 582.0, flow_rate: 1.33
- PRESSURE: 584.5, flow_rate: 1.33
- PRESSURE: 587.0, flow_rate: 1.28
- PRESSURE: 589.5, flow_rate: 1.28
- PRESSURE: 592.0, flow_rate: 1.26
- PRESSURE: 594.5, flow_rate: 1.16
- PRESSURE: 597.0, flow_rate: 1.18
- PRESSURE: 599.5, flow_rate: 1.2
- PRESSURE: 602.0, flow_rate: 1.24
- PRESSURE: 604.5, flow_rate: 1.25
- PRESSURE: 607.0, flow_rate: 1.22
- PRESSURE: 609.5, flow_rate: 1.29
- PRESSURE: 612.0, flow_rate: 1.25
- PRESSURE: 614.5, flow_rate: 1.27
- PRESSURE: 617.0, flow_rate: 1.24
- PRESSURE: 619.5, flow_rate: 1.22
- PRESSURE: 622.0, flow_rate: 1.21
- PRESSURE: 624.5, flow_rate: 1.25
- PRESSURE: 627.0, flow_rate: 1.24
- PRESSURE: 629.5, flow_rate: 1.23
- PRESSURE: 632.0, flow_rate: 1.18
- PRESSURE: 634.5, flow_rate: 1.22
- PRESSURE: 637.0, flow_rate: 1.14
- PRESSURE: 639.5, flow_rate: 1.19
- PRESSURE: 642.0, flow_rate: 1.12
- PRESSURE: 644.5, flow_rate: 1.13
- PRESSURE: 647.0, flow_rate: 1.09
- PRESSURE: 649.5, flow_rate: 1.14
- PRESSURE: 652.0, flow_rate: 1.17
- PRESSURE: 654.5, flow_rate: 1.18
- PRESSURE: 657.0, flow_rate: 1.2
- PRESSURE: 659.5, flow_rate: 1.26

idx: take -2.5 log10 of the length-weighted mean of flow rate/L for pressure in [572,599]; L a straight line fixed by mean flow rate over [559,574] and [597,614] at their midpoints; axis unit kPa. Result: 0.03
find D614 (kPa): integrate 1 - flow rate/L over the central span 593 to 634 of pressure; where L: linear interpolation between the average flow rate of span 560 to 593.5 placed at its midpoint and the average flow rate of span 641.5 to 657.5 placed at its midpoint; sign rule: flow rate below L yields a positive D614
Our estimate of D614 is 0.96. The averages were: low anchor 1.37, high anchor 1.15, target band 1.23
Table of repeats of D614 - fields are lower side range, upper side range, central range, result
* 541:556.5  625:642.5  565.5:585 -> -0.5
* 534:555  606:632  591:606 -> 1.0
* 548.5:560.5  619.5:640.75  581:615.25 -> 1.1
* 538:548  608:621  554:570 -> -0.3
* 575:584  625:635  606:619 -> 0.2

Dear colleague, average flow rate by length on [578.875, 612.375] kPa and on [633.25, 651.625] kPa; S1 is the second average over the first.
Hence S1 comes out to 0.91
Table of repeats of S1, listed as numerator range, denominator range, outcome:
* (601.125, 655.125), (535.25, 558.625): 0.83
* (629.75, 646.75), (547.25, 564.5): 0.82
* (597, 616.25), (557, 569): 0.86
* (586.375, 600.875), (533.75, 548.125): 0.83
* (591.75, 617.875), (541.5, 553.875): 0.86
